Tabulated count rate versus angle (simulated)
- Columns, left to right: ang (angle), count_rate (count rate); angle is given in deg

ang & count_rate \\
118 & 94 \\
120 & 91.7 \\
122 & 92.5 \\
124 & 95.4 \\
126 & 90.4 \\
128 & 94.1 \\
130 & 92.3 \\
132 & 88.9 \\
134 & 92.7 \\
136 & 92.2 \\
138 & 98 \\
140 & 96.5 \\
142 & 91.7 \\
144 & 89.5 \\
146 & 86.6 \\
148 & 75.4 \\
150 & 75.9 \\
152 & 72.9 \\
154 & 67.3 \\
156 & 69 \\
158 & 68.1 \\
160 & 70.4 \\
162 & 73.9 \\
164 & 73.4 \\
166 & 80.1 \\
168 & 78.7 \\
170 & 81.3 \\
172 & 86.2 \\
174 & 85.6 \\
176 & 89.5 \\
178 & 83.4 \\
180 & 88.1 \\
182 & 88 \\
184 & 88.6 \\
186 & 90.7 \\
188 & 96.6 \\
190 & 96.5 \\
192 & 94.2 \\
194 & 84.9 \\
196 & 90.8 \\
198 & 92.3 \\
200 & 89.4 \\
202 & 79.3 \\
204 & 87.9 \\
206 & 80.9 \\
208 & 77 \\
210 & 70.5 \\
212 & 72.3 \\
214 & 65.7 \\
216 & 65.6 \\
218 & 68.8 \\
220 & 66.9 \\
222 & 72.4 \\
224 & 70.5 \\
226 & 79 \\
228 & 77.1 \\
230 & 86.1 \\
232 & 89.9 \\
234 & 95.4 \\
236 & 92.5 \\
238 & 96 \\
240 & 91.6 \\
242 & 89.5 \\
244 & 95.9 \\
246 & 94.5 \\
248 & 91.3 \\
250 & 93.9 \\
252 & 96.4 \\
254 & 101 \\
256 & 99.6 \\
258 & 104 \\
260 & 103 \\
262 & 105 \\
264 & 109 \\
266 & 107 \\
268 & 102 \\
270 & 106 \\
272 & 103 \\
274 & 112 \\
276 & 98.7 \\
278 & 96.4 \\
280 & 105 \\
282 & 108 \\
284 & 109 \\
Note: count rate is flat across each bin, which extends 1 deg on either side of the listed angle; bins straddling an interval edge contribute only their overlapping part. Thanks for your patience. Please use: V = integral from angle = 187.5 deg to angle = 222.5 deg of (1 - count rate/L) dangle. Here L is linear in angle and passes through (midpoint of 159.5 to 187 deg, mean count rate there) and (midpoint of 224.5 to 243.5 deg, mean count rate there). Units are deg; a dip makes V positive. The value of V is 2.1 deg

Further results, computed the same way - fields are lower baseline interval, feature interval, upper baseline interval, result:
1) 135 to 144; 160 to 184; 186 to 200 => 2.7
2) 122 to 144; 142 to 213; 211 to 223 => -2.5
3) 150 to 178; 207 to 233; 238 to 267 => 4.8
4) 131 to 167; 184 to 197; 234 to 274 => -0.5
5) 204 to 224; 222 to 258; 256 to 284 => -1.4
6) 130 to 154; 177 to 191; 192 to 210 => -0.8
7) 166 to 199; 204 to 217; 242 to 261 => 2.6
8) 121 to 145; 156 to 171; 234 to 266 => 3.1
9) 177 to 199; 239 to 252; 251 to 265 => 1.0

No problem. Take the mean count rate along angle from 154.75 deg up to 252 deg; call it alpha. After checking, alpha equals 83.2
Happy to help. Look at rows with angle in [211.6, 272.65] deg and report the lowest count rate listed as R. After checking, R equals 65.6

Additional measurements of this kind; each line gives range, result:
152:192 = 67.3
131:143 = 88.9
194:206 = 79.3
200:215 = 65.7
